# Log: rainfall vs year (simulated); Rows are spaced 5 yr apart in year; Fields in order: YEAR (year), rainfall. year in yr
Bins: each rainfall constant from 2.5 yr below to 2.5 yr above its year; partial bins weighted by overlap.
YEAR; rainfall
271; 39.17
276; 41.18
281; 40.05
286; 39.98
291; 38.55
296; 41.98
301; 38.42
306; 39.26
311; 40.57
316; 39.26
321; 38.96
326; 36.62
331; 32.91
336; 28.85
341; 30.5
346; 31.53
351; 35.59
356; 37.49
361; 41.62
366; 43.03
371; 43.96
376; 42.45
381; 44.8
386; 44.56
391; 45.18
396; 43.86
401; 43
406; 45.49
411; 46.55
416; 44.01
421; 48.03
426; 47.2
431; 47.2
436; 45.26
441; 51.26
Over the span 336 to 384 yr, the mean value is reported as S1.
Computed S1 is 38.5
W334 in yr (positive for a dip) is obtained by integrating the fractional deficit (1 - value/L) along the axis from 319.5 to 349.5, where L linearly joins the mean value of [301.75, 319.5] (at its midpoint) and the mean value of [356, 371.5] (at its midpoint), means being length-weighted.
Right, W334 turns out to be 5.5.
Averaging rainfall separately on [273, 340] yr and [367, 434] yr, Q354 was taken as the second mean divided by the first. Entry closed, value 1.18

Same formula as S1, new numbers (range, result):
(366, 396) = 44.1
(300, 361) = 36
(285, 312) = 39.7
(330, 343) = 30.5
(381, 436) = 45.5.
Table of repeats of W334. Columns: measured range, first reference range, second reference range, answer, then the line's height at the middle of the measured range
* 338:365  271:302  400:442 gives 4.7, 43.1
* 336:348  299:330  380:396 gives 3.0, 40.9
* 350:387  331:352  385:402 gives -3.6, 38.1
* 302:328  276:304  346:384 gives 0.8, 40.2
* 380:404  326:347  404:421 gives -1.4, 41.9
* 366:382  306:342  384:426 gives -0.7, 41.6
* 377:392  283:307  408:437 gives -0.1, 44.4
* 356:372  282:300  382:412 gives 0.5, 43.2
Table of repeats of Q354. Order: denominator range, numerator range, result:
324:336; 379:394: 1.34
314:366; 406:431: 1.30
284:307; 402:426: 1.16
